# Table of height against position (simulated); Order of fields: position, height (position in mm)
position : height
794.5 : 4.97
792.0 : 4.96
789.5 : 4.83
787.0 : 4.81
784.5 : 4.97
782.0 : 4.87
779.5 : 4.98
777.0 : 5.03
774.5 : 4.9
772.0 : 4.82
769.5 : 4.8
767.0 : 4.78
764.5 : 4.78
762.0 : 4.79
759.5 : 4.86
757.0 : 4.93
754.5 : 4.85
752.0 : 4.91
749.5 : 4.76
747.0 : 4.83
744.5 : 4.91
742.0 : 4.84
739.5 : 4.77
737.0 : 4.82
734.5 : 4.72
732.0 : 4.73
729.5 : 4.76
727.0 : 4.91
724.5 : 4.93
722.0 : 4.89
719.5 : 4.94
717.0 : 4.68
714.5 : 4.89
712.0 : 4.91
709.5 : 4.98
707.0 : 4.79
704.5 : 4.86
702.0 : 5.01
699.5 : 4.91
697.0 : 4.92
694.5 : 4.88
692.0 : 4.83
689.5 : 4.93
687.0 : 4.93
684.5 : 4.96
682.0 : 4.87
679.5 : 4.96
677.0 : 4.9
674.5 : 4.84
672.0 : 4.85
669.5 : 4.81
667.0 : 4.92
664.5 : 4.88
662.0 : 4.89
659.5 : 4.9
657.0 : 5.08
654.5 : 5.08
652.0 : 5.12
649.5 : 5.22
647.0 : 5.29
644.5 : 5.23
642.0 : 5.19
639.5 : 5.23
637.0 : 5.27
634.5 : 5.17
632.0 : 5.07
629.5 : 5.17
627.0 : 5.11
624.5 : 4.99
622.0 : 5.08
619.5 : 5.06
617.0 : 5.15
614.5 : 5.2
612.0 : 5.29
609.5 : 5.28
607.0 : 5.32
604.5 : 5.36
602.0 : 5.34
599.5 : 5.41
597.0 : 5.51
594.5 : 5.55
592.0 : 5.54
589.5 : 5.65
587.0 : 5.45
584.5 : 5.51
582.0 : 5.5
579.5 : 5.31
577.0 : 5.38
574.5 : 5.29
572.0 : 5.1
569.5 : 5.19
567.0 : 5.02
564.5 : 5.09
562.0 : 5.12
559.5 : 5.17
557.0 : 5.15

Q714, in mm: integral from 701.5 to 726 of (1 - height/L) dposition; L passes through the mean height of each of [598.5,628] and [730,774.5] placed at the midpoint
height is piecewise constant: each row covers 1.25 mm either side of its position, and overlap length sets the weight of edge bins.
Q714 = 0.2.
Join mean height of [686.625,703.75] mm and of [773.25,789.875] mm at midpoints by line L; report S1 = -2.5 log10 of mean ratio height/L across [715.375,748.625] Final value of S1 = 0.02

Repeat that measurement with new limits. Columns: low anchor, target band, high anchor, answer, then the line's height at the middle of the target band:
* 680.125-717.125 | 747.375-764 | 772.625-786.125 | 0.018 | 4.93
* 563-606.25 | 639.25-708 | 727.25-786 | 0.027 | 5.09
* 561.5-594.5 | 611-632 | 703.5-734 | 0.012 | 5.18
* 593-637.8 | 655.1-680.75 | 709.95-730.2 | 0.032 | 5.06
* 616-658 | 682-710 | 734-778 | 0.020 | 5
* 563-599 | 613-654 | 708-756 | 0.005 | 5.18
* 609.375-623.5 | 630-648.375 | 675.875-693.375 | -0.026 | 5.08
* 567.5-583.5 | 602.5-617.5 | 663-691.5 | -0.026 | 5.15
